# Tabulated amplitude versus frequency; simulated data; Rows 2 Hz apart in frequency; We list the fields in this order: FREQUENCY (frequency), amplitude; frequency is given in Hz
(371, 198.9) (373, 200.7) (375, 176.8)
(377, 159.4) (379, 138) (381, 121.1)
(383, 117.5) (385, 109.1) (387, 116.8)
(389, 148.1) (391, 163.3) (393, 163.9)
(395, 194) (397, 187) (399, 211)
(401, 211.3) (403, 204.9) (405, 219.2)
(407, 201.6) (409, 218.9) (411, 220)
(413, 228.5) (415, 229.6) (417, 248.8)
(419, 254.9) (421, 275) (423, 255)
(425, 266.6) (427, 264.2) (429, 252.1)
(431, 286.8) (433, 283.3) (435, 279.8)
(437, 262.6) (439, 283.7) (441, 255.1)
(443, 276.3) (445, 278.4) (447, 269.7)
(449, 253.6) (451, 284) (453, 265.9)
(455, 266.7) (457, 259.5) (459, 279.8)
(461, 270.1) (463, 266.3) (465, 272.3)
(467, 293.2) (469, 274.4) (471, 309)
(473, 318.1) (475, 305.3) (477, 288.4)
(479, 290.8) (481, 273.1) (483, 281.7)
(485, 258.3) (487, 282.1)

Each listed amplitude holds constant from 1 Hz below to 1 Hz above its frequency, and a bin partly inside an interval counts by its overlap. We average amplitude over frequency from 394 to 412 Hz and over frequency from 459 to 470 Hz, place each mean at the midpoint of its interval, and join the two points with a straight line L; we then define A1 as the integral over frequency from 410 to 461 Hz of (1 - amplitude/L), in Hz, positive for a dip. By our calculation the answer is -4.2 Hz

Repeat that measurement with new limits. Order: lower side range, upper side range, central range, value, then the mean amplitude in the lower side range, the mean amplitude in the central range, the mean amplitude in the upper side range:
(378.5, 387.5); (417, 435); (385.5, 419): -2.3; 120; 198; 267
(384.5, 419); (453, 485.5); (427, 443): -2.3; 196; 272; 282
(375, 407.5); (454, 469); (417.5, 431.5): -3.0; 166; 264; 273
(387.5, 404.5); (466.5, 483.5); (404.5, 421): -1.8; 184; 231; 293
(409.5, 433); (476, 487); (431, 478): -1.9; 253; 278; 279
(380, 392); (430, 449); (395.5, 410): -2.8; 129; 207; 274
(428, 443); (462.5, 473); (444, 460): 0.6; 272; 270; 287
